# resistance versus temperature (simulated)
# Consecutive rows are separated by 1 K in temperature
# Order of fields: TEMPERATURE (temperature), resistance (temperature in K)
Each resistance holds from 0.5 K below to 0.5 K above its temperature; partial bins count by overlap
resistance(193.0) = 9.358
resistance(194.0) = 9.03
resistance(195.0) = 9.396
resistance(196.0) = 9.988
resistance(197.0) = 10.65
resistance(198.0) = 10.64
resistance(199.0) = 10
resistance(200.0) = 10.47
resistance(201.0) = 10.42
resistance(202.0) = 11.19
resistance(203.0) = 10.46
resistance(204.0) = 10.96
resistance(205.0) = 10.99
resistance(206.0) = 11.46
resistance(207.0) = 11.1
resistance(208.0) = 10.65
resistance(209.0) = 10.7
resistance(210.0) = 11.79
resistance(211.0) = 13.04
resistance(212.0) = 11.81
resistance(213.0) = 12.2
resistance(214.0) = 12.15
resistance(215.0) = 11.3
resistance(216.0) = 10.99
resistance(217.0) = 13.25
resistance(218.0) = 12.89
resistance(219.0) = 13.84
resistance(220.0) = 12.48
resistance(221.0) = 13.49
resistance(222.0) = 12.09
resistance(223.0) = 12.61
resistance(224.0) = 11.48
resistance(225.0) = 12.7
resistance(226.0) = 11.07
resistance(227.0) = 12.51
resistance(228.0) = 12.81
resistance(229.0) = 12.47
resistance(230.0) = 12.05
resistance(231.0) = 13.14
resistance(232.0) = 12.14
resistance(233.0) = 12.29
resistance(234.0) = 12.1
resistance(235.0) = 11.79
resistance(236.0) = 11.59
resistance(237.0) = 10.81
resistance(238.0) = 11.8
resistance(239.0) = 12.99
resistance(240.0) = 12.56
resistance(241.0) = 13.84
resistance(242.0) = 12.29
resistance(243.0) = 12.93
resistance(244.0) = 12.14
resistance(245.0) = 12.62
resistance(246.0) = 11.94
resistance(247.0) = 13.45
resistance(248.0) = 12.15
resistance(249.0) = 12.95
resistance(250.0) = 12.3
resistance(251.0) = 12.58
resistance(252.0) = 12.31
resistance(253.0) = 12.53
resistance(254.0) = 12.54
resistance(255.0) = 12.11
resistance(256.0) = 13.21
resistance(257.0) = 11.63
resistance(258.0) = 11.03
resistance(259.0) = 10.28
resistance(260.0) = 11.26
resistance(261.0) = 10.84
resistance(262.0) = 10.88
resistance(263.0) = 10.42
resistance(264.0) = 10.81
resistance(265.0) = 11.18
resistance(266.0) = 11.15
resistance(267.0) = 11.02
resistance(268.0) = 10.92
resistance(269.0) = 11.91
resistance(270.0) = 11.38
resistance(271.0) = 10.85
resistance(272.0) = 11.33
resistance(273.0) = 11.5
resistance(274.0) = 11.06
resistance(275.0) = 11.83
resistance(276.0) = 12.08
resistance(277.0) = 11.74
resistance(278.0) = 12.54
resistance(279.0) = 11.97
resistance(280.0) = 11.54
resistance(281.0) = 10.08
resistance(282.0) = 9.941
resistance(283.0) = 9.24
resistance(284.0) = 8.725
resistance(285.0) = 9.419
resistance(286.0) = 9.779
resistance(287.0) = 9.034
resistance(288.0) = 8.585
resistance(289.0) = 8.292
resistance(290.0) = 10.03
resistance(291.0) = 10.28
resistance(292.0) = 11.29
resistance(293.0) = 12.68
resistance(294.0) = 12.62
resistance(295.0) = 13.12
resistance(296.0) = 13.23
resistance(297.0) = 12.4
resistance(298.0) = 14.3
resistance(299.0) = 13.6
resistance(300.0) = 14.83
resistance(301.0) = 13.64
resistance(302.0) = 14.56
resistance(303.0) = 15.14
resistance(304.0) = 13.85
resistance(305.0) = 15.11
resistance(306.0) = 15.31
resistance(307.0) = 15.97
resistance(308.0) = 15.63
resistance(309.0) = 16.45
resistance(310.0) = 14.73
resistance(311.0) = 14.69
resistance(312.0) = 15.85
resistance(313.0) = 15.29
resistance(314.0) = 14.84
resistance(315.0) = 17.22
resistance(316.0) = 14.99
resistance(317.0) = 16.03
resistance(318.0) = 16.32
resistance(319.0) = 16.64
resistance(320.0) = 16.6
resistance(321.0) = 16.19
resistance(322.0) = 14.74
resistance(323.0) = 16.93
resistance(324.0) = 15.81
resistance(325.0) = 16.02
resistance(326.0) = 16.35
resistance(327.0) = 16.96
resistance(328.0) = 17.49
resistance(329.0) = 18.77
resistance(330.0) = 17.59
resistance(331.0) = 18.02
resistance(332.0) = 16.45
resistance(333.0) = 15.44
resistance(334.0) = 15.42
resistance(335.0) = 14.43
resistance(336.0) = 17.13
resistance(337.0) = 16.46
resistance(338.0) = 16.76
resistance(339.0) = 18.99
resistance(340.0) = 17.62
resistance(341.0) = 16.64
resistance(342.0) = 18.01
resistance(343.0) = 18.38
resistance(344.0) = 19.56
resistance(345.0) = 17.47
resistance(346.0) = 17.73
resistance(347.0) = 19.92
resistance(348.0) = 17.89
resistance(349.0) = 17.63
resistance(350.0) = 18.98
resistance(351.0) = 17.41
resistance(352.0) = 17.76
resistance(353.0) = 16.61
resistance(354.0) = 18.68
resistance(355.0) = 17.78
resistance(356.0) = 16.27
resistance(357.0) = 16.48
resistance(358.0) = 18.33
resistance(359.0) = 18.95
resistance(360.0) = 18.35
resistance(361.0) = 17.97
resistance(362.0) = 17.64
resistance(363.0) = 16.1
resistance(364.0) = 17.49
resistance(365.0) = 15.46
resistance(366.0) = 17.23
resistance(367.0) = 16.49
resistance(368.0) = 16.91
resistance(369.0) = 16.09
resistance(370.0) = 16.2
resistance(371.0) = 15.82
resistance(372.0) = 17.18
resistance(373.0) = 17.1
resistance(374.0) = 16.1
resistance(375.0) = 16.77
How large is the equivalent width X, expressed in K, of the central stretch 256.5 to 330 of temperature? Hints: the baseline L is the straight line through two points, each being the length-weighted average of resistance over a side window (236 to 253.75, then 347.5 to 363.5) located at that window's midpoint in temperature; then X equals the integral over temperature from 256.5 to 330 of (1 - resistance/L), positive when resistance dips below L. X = 8.8 K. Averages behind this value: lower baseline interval 12.5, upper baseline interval 17.7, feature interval 13.1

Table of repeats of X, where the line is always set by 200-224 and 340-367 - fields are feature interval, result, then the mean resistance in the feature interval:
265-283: 3.9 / 11.3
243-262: 1.9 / 12.1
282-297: 4.5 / 10.5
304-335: 0.4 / 16.1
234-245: 0.6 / 12.3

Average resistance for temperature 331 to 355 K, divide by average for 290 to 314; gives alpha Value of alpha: 1.24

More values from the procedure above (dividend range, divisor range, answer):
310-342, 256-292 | 1.53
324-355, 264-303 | 1.52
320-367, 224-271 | 1.44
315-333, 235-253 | 1.33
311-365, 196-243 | 1.44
